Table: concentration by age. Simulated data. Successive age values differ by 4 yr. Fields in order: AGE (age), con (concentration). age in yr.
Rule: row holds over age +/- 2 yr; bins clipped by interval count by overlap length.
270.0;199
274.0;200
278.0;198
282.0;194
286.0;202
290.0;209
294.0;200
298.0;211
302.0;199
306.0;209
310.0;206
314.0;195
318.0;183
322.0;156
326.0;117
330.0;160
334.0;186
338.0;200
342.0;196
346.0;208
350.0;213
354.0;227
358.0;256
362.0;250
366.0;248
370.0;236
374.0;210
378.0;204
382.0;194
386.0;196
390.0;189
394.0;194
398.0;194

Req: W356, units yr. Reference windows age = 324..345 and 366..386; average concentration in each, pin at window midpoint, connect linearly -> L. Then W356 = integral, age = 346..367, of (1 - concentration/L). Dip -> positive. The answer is -4.4 yr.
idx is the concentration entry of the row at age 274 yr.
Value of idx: 200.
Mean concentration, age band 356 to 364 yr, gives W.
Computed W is 253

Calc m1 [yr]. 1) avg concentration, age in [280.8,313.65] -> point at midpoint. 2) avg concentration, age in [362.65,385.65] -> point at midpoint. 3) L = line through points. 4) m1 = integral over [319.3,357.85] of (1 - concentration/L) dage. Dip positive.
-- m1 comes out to 4.34 yr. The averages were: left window 204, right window 219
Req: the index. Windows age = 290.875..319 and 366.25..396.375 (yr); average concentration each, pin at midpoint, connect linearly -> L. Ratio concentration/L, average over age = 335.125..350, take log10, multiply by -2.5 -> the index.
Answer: 0.01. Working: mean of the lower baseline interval 201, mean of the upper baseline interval 206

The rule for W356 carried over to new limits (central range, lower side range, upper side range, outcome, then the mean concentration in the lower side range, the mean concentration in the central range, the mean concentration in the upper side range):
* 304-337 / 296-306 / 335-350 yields 4.3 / 206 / 177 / 202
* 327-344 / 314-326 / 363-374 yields 0.6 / 165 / 181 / 237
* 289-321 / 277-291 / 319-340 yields -2.8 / 200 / 200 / 165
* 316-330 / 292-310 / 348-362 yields 4.1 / 205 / 153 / 235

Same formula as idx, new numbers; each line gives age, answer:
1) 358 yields 256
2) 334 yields 186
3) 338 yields 200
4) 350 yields 213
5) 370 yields 236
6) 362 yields 250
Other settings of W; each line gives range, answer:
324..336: 154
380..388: 195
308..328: 171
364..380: 224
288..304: 205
